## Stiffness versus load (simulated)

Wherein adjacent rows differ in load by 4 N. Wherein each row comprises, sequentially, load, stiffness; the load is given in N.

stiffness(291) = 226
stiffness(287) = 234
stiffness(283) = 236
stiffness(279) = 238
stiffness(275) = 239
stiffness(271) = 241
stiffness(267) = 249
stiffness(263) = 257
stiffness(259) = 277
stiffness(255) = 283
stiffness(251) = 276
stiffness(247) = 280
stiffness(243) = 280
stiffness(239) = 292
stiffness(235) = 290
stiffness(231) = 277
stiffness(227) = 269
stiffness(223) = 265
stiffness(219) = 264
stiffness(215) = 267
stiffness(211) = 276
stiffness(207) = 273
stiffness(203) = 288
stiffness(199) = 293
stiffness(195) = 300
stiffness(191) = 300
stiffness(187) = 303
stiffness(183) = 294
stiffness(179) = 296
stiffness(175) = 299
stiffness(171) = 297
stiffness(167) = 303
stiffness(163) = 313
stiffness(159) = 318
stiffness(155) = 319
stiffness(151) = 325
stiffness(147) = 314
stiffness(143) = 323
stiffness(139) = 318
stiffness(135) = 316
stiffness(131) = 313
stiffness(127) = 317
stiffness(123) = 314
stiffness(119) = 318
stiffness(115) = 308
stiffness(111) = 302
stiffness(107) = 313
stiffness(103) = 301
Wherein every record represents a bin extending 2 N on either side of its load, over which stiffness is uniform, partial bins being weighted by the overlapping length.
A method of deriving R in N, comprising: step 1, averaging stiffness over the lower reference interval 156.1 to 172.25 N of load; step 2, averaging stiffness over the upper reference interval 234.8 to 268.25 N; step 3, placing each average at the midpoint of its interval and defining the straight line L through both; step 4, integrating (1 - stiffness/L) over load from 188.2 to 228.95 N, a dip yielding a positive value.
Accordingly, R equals 1.7 N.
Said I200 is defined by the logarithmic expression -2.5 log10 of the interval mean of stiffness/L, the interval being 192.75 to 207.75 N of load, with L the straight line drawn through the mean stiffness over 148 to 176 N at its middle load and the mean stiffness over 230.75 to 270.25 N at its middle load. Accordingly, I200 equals 0.02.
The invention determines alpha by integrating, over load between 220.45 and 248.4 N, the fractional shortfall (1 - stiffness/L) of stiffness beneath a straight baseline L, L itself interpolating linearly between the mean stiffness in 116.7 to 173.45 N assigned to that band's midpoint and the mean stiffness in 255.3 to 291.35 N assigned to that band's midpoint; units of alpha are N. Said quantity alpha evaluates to -1.2 N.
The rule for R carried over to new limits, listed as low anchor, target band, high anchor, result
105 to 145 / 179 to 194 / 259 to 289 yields -0.7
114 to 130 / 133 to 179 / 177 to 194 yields -1.0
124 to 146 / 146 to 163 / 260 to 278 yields -0.6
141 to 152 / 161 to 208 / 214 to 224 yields -0.9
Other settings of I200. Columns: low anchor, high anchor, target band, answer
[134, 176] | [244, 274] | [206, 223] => 0.07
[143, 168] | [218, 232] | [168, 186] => 0.02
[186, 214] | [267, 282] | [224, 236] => -0.03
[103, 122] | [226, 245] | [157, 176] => -0.03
